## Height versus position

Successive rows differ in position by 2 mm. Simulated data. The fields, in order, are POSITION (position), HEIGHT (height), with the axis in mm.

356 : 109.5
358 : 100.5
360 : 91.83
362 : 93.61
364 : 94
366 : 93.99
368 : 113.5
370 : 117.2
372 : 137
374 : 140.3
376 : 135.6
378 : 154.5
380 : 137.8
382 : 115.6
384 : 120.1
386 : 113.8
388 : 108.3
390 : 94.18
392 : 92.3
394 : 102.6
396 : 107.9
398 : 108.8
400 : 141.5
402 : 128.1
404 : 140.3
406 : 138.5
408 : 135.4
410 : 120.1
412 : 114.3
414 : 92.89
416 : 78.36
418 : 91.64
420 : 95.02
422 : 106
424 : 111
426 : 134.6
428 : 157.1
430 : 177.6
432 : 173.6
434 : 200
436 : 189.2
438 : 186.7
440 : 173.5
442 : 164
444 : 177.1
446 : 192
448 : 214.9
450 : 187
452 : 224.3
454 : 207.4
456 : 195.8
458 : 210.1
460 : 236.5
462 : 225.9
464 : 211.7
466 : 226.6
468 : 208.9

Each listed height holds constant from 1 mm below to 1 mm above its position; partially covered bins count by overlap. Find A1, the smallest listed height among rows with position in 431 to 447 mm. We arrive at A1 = 164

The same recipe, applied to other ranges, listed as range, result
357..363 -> 91.83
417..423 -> 91.64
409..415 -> 92.89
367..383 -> 113.5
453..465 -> 195.8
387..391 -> 94.18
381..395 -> 92.3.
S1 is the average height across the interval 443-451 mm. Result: 193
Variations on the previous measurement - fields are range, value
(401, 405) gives 134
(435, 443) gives 178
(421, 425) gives 108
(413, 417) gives 85.6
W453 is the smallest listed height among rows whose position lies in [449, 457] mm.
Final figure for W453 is 187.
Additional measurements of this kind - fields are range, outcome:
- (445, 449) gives 192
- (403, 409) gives 135.4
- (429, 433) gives 173.6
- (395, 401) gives 107.9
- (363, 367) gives 93.99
